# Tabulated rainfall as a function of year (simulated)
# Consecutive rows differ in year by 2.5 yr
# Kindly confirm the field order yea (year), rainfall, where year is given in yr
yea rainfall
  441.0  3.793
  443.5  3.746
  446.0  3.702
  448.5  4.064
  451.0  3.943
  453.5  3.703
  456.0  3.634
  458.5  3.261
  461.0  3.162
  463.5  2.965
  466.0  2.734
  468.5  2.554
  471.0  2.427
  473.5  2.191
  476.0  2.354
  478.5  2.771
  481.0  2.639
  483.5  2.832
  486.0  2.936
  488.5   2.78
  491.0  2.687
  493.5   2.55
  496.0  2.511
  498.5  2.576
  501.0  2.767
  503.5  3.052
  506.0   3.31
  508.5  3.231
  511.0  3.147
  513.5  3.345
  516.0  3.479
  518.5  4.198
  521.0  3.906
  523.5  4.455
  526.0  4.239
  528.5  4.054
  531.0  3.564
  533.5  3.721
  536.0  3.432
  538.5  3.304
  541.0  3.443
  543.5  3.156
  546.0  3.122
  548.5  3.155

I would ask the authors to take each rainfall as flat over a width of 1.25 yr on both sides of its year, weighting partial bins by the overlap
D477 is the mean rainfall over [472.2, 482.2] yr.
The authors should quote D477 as 2.49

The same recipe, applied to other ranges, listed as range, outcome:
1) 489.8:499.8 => 2.58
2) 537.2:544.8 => 3.3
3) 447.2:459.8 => 3.72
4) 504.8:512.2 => 3.23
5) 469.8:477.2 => 2.32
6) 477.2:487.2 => 2.79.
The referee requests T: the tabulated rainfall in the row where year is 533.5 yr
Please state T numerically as 3.721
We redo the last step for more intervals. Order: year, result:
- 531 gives 3.564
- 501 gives 2.767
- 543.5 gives 3.156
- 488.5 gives 2.78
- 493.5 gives 2.55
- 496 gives 2.511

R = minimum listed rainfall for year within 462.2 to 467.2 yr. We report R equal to 2.734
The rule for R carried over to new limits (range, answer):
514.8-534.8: 3.479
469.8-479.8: 2.191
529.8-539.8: 3.304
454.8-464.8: 2.965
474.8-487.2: 2.354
